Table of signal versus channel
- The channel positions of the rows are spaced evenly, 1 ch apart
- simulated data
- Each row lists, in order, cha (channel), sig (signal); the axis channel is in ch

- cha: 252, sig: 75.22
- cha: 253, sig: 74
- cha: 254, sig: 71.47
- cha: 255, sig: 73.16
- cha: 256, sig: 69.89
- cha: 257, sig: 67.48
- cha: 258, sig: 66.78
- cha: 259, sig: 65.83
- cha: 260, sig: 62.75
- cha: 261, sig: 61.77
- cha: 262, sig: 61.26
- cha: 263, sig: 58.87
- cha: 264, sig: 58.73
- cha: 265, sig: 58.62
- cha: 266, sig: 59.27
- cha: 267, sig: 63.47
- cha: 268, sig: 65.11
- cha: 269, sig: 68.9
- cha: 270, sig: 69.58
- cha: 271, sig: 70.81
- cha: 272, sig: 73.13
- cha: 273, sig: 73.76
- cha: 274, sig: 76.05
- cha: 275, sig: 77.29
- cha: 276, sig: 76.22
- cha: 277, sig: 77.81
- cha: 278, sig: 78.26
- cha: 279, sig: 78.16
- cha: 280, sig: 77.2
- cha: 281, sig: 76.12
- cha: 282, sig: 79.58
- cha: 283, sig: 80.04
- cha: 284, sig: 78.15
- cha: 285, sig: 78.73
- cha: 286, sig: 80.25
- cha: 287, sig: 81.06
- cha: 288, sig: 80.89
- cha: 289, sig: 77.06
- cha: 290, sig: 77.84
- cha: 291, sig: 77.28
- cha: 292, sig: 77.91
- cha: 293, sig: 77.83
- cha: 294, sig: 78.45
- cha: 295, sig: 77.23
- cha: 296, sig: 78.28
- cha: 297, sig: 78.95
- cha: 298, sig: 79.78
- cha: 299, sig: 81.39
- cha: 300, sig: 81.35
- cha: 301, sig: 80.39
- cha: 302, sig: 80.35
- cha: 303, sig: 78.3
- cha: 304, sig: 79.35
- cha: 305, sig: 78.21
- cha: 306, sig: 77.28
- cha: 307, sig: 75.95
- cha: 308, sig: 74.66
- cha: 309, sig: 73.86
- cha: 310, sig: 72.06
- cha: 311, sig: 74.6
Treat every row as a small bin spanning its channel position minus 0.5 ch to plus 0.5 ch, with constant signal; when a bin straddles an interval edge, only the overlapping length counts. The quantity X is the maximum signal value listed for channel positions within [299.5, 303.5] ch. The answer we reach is 81.35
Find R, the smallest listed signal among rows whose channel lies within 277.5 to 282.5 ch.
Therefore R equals 76.12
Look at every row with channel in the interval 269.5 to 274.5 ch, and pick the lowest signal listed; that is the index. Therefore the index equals 69.58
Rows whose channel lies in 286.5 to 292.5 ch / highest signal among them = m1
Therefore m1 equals 81.06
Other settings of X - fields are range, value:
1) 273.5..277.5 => 77.81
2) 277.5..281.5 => 78.26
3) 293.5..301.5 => 81.39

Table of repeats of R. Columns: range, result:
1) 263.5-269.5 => 58.62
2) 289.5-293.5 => 77.28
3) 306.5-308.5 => 74.66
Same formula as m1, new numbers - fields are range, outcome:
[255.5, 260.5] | 69.89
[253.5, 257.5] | 73.16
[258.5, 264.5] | 65.83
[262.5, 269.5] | 68.9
